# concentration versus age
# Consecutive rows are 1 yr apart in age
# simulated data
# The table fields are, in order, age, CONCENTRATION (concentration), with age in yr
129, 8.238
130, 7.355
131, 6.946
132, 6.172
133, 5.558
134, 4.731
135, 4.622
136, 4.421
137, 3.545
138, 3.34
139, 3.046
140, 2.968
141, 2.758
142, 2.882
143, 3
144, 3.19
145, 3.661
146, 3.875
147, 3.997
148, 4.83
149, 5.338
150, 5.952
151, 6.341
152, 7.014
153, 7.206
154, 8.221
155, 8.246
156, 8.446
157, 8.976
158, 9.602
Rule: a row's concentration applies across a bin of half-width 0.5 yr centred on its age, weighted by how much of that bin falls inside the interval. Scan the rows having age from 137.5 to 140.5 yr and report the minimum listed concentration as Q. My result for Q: 2.968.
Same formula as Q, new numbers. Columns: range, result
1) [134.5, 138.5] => 3.34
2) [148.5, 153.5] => 5.338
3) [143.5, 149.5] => 3.19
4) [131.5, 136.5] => 4.421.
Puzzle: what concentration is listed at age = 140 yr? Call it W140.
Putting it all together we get 2.968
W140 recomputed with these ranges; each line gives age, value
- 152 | 7.014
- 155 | 8.246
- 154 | 8.221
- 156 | 8.446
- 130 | 7.355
